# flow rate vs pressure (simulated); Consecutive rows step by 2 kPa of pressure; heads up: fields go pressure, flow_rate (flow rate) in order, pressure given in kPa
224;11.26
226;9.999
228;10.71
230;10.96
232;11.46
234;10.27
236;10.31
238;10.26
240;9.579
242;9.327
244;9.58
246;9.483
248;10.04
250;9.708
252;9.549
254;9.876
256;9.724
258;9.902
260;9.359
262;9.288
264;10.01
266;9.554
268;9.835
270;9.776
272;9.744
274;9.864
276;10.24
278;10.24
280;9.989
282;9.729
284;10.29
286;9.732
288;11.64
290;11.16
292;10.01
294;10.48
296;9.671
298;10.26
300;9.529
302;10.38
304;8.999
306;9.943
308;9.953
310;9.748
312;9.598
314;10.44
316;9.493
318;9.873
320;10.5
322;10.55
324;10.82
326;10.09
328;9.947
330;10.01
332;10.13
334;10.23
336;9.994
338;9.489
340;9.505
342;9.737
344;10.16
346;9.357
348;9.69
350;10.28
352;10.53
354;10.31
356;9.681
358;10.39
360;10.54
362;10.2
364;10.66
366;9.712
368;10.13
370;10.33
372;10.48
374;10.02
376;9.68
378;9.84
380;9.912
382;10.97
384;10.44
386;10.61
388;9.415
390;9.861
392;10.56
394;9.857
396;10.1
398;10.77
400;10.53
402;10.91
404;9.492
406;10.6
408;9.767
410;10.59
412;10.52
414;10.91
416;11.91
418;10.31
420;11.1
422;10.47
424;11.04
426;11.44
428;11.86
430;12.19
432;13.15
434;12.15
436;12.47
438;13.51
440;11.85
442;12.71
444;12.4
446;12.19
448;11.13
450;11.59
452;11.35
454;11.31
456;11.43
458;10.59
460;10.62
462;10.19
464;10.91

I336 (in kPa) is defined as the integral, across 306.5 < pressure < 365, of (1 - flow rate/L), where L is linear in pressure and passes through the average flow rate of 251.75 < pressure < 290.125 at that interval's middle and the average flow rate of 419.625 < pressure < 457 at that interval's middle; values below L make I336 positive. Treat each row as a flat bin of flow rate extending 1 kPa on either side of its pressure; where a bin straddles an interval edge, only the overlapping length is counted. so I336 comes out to 3.5 kPa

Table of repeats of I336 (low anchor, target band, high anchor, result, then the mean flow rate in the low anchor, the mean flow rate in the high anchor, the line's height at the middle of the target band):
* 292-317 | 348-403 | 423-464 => 3.0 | 9.88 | 11.7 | 10.8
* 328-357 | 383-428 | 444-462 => 0.7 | 9.94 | 11.3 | 10.7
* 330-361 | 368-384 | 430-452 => 0.8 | 10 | 12.3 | 10.7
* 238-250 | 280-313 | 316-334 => -0.2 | 9.67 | 10.2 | 10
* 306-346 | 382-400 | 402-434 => 0.8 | 10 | 11.1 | 10.7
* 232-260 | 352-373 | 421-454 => 1.6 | 9.86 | 11.9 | 11.1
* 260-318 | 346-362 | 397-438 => 0.6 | 9.97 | 11.2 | 10.6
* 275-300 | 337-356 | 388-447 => 1.4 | 10.3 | 11.2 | 10.7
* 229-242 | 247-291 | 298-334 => 1.1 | 10.4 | 10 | 10.2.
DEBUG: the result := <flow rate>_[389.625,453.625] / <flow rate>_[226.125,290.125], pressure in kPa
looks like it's 1.1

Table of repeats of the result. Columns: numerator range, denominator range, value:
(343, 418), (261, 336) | 1.02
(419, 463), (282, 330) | 1.15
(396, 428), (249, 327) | 1.07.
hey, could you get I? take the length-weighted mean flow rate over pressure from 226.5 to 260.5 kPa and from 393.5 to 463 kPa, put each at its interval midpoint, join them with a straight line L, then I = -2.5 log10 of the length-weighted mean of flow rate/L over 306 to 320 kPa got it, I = 0.061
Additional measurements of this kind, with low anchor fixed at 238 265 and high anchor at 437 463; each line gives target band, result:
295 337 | 0.03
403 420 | 0.07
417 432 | 0.00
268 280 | -0.01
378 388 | 0.07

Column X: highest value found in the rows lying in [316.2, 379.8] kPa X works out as 10.82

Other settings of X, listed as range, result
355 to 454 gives 13.51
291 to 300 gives 10.48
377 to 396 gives 10.97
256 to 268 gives 10.01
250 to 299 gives 11.64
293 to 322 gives 10.55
